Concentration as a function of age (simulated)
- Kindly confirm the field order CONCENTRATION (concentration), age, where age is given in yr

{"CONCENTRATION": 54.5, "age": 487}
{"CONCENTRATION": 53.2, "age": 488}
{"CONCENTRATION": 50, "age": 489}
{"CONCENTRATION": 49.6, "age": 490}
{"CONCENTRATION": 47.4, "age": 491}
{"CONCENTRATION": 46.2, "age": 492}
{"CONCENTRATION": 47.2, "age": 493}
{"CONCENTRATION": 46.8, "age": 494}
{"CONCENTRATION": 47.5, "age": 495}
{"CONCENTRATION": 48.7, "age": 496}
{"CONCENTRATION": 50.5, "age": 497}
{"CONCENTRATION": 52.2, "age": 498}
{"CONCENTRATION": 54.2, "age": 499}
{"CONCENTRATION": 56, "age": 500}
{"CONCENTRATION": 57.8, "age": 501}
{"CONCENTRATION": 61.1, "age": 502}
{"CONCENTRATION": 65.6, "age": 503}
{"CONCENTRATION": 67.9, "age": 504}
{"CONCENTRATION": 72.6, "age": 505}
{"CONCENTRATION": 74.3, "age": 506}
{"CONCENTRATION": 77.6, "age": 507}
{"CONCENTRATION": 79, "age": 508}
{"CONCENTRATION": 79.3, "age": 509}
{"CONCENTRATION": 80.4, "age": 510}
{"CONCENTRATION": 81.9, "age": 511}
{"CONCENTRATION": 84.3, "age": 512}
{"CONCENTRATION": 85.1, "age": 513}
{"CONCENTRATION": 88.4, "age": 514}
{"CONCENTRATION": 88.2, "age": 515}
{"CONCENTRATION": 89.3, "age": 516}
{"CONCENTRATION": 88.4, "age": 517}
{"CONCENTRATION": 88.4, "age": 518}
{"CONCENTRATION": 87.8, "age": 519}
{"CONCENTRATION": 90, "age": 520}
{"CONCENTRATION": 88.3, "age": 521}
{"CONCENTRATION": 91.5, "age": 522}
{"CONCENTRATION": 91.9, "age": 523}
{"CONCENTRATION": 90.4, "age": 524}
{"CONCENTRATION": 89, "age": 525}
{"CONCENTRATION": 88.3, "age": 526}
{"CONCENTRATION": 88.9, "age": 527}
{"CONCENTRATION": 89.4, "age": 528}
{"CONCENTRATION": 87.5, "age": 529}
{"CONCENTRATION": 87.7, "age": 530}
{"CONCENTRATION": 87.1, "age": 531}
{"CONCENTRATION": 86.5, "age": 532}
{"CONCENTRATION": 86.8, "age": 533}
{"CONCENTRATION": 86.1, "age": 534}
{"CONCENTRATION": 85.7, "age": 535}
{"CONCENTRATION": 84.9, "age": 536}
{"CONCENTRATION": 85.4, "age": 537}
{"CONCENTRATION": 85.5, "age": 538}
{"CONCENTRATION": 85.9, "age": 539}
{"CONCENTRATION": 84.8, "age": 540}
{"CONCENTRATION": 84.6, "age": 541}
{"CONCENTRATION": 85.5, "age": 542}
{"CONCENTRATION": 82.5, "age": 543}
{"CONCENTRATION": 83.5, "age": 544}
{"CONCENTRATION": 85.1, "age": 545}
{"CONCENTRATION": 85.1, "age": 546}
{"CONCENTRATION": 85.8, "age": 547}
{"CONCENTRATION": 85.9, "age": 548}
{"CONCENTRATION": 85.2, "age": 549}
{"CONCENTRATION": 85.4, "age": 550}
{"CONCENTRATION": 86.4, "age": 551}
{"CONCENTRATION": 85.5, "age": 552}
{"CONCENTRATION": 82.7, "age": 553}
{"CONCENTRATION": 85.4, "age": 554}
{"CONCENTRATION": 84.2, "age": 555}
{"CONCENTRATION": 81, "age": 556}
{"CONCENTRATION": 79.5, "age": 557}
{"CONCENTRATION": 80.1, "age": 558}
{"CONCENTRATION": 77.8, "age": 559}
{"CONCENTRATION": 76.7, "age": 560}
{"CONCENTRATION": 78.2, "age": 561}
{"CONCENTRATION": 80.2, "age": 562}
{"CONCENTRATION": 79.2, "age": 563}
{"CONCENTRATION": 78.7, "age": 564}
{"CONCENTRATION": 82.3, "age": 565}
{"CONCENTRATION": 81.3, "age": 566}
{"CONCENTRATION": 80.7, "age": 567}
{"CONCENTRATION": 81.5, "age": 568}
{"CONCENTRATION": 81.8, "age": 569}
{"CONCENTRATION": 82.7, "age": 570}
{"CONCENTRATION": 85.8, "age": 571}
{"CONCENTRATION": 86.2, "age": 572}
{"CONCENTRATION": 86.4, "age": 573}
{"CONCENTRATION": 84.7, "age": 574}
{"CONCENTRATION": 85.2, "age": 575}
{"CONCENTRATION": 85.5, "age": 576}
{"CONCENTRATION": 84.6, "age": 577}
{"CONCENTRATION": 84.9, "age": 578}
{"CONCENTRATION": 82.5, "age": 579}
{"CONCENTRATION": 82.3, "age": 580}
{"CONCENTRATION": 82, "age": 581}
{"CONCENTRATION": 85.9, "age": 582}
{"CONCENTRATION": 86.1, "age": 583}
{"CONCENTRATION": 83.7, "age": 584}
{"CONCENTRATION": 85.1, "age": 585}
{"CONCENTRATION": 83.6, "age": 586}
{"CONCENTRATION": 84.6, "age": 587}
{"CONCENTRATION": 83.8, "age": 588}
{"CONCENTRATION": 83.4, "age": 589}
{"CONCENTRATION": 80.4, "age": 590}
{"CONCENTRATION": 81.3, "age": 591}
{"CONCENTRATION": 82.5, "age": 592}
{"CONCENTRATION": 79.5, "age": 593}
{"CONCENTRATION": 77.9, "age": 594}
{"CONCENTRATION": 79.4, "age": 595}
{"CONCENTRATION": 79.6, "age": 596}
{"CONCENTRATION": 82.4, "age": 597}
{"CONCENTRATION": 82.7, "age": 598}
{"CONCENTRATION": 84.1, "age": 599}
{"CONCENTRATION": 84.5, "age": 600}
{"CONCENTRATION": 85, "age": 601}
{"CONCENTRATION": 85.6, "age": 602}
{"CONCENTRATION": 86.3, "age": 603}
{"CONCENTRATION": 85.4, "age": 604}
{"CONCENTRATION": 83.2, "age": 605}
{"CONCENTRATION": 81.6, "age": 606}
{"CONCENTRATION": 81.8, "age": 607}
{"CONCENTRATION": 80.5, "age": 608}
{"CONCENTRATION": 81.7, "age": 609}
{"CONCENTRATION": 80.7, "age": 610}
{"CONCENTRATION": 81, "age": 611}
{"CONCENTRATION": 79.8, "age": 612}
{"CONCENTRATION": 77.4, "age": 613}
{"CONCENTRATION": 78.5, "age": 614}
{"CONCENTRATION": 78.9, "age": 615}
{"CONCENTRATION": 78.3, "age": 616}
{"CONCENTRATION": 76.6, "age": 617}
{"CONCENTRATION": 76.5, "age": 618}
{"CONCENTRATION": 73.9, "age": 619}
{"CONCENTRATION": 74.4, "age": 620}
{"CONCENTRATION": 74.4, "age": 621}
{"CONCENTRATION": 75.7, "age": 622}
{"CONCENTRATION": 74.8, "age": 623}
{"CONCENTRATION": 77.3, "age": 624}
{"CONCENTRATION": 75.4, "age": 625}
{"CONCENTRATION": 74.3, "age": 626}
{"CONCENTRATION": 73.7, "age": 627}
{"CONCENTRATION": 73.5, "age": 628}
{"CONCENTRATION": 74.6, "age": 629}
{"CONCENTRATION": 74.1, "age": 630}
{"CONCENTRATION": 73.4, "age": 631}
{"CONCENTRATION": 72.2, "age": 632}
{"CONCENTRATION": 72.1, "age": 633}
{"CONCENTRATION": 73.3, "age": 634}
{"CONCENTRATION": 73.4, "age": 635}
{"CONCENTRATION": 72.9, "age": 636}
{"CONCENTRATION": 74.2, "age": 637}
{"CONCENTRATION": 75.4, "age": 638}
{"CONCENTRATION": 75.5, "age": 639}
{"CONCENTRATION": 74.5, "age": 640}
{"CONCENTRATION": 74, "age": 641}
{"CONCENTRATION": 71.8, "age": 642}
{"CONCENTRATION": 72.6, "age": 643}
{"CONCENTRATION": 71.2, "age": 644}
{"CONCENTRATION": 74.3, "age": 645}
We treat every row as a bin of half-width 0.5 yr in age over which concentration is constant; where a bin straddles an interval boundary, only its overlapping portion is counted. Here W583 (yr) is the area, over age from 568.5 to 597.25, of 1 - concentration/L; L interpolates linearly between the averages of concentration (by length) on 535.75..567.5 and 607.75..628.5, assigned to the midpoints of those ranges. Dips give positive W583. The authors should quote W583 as -1.1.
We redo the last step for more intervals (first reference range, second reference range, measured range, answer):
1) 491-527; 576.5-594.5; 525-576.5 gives -3.6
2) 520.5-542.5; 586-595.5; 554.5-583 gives 0.5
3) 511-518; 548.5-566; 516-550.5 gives -0.9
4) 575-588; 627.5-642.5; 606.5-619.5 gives -0.1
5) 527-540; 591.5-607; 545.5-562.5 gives 0.5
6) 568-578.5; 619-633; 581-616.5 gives -1.1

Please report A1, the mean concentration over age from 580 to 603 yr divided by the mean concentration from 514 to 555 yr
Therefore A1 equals 0.96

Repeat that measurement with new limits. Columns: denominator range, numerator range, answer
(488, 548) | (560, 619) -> 1.07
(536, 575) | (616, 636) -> 0.90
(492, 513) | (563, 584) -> 1.30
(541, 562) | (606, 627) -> 0.93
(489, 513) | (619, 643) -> 1.19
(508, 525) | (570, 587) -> 0.97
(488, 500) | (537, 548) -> 1.71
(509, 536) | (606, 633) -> 0.88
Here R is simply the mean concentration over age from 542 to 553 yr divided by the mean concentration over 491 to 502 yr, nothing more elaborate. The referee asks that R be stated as 1.66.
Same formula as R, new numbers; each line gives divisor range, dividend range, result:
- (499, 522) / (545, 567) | 1.05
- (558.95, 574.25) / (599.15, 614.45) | 1.01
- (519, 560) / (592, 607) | 0.96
